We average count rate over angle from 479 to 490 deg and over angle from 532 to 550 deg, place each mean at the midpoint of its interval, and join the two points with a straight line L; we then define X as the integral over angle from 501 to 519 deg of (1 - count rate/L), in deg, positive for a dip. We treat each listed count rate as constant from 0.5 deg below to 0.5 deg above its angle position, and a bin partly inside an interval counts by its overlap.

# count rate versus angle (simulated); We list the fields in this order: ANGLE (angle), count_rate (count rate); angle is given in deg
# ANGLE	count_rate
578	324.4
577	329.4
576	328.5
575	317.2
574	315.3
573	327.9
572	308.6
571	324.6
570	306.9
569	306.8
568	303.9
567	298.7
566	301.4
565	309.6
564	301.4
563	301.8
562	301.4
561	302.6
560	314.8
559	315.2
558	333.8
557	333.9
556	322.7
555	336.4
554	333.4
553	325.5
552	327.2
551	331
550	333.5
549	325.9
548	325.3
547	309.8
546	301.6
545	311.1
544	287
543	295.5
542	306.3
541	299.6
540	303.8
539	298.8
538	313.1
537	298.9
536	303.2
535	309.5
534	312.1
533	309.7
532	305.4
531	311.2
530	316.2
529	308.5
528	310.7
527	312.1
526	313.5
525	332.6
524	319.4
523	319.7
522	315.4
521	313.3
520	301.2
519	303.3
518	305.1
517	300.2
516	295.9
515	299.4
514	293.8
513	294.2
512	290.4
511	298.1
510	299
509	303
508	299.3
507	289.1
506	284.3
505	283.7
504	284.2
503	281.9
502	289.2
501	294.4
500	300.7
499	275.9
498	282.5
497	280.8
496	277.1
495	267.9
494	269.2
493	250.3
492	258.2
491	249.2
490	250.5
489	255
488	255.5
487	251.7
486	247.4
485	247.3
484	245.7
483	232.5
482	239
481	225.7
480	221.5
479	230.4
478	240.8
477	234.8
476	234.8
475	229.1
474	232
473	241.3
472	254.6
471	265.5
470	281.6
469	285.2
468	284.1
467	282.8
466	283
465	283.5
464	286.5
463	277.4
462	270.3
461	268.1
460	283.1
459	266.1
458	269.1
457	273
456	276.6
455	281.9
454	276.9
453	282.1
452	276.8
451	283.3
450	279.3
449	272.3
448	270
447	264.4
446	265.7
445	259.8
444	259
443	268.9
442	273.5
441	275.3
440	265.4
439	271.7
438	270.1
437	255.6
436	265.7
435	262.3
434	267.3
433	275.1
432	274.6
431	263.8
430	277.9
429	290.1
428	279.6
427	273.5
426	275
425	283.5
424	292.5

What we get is -1.5 deg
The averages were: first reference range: 242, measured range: 294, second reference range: 307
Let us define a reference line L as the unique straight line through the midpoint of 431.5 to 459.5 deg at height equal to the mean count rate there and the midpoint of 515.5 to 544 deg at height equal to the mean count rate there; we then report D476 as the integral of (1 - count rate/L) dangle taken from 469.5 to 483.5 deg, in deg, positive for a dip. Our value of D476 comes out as 2.2 deg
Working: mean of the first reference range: 271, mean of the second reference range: 308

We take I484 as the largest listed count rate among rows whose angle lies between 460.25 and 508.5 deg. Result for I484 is 300.7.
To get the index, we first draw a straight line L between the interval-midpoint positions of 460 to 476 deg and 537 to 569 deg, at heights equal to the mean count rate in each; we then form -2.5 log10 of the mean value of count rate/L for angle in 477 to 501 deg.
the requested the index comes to 0.10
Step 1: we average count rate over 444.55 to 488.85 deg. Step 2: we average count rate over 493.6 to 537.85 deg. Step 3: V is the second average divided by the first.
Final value 1.1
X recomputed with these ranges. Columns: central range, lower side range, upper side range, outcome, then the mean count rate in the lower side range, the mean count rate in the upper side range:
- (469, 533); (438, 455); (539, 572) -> 3.27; 272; 313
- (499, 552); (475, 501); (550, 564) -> -2.71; 253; 321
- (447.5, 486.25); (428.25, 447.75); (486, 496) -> 0.07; 269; 257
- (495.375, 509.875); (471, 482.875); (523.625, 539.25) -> -0.87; 236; 311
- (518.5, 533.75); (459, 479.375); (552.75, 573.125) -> -0.97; 263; 314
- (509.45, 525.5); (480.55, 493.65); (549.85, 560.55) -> -1.24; 247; 328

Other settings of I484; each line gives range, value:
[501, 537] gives 332.6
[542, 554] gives 333.5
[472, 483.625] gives 254.6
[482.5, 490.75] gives 255.5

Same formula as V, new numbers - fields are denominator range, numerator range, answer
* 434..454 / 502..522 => 1.10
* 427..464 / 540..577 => 1.16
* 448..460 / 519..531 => 1.14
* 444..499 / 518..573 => 1.19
